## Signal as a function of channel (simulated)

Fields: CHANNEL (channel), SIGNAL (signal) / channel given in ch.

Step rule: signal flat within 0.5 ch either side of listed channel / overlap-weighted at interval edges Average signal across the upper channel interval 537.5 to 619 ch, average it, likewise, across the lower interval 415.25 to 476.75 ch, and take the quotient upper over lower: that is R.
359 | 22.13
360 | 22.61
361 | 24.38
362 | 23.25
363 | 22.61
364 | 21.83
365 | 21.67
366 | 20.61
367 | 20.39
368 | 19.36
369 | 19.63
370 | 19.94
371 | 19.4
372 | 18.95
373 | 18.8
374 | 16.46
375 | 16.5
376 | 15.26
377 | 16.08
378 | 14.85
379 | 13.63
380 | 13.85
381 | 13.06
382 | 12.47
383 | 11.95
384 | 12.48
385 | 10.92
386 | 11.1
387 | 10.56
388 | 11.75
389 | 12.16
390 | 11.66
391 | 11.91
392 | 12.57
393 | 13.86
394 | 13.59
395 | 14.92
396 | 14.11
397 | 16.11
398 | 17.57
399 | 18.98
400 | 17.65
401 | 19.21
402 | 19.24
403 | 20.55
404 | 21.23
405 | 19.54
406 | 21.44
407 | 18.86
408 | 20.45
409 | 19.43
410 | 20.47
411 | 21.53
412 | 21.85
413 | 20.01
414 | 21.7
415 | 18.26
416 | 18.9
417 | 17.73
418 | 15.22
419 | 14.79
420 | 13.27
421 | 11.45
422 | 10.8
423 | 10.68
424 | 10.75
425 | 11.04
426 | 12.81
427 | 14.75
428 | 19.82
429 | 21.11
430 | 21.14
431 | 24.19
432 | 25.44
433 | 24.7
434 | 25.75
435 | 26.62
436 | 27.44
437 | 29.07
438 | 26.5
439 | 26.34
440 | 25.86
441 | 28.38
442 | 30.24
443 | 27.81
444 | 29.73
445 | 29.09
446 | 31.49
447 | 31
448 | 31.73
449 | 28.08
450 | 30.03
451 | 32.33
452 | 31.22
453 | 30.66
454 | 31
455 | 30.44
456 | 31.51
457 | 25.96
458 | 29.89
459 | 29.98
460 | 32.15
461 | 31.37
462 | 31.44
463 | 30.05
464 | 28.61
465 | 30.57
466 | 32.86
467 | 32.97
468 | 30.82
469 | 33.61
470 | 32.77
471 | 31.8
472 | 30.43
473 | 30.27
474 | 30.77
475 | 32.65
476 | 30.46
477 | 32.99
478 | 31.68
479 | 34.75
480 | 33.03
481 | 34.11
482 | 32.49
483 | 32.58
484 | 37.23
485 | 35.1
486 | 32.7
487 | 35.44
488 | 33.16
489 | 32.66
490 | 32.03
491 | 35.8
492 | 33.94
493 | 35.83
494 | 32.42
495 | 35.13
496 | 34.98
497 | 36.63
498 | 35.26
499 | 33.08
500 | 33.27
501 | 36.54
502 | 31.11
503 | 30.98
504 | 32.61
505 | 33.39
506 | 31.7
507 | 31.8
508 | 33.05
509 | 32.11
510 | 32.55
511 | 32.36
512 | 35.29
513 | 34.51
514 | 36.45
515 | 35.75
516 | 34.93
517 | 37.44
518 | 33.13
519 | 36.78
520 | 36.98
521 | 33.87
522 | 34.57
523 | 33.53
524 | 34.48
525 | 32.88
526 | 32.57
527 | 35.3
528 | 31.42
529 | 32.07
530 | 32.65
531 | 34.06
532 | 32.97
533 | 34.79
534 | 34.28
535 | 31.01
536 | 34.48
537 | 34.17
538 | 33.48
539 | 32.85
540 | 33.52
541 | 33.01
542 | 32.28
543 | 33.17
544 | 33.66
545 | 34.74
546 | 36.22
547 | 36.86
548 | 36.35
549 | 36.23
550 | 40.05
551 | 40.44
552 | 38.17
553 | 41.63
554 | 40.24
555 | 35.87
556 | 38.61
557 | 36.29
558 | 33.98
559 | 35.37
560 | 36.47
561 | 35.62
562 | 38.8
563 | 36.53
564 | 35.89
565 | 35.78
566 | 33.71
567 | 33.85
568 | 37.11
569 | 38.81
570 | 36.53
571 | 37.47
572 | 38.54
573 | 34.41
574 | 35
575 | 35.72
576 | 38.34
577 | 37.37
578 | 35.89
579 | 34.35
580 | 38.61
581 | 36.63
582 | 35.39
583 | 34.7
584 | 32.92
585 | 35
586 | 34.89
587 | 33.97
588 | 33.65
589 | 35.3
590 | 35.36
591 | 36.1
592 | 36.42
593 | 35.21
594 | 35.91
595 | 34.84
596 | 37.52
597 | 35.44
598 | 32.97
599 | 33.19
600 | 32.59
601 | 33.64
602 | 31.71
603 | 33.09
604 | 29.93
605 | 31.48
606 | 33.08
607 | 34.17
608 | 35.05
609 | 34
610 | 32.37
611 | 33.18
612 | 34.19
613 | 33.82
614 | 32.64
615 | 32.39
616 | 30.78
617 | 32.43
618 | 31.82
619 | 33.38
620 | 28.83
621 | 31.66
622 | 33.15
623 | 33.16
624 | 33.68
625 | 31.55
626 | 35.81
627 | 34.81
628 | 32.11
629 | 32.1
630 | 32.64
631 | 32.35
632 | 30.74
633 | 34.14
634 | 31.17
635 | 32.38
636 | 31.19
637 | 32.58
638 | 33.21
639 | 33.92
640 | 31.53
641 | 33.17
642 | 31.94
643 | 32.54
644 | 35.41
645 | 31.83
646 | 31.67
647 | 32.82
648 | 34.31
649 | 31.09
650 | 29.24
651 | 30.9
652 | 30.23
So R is 1.35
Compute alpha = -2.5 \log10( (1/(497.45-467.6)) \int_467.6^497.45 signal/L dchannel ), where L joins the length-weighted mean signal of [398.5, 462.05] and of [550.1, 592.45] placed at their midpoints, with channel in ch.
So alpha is -0.18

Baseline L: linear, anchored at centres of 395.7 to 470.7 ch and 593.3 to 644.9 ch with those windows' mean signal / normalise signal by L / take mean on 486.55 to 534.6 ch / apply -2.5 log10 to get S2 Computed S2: -0.22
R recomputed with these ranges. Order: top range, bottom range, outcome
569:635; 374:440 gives 1.96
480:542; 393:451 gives 1.60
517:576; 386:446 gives 1.84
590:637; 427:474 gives 1.15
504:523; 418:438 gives 1.82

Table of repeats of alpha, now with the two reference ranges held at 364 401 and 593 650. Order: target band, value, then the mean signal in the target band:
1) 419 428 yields 0.42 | 12.5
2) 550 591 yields -0.24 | 36.4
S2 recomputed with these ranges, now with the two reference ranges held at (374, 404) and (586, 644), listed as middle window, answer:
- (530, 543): -0.240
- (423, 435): -0.071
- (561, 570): -0.238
